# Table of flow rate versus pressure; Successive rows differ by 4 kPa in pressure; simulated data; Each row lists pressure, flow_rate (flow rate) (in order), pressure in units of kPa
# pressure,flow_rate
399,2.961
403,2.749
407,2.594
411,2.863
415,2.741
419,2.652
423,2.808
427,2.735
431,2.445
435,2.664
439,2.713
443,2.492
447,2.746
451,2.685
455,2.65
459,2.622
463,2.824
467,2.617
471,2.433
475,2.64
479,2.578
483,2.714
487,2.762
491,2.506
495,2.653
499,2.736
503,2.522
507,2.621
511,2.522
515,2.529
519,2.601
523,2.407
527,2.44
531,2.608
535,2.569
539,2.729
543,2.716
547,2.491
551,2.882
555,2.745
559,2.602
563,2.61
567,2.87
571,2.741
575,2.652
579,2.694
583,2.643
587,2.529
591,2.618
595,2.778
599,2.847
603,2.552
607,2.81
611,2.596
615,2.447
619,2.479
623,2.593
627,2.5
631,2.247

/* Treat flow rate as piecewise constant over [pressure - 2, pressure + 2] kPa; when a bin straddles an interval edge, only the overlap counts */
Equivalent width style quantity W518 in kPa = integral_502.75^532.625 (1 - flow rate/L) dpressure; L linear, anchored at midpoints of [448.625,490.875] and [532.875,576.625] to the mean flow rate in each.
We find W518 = 1.58 kPa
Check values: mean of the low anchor 2.65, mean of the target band 2.53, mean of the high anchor 2.69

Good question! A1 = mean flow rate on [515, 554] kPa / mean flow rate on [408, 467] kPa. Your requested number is 1.0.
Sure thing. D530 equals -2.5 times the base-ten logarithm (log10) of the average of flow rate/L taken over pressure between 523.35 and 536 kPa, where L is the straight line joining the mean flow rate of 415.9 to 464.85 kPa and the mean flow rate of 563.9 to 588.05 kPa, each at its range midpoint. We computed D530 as 0.07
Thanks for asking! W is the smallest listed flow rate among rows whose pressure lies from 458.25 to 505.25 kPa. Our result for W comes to 2.433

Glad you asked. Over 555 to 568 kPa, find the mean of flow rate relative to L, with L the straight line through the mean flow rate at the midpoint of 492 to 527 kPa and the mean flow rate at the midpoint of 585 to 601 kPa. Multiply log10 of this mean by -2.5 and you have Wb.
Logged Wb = -0.02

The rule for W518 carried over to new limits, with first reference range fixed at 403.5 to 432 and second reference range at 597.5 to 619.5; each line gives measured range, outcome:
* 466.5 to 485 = 0.6 kPa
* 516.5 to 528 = 0.7 kPa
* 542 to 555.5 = -0.3 kPa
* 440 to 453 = 0.2 kPa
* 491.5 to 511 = 0.4 kPa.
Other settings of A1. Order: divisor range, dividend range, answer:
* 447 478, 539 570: 1.02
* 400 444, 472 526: 0.96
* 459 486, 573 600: 1.01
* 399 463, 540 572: 1.01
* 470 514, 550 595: 1.03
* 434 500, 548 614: 1.02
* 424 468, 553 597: 1.01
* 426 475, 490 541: 0.98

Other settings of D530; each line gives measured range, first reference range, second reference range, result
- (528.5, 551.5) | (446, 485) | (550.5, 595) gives 0.012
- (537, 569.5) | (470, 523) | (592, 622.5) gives -0.035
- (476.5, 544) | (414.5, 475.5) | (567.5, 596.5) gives 0.026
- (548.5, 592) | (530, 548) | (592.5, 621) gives -0.021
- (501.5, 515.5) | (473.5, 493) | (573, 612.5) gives 0.040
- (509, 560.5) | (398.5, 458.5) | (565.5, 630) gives 0.023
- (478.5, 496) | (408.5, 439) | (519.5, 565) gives 0.003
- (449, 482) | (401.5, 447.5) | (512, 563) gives 0.009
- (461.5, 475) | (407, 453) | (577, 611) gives 0.025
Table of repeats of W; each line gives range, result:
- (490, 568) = 2.407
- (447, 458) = 2.65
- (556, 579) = 2.602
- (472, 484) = 2.578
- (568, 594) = 2.529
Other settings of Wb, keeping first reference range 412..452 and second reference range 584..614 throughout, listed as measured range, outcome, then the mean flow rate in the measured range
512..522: 0.05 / 2.54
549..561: -0.03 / 2.74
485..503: 0.01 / 2.65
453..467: -0.01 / 2.69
